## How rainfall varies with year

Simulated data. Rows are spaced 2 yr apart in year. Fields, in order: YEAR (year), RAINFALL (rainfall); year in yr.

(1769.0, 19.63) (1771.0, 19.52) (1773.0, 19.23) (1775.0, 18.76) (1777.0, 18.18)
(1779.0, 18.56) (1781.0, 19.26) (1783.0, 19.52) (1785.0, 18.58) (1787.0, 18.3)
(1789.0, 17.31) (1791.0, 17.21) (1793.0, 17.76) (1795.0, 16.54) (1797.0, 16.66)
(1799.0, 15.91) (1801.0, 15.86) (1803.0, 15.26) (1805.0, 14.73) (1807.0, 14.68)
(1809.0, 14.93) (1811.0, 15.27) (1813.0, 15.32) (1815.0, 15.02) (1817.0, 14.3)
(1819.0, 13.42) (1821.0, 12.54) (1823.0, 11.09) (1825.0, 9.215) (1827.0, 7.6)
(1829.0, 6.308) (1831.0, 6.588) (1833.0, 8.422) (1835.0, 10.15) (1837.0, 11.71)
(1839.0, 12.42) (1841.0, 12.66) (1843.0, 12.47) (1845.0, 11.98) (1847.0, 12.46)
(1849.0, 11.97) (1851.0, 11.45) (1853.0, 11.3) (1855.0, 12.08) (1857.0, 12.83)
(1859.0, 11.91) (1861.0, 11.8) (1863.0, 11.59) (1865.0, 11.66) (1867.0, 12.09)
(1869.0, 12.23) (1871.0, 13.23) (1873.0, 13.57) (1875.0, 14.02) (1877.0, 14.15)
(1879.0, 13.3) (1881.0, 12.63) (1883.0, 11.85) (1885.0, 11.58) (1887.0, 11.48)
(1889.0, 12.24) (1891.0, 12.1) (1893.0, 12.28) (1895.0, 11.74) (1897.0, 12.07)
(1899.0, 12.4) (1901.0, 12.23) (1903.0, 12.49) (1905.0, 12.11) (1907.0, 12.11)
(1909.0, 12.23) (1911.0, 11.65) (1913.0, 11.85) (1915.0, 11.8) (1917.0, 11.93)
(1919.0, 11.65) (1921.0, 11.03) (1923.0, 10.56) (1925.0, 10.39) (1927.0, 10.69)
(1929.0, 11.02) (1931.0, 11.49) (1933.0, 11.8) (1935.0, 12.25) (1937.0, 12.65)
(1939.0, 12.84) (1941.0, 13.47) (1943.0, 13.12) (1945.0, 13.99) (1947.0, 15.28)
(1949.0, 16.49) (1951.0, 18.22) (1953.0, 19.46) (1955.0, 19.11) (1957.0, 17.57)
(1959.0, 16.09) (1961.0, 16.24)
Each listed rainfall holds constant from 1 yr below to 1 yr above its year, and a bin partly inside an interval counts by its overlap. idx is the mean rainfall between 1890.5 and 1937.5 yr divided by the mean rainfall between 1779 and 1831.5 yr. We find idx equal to 0.8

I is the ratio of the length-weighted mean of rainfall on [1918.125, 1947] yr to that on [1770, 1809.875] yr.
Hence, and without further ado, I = 0.69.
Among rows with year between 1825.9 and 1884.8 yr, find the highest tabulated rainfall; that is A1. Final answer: 14.15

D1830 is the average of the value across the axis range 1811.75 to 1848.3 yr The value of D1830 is 11.3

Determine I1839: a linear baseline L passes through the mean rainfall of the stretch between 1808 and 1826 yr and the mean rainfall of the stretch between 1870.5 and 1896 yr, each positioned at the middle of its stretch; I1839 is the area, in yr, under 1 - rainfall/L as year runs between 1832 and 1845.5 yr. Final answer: 1.8 yr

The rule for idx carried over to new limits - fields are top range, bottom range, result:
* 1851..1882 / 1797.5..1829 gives 0.93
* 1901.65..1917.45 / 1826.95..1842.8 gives 1.23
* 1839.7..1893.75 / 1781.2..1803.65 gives 0.71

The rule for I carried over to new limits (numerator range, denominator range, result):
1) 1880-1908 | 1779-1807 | 0.71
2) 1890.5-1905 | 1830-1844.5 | 1.14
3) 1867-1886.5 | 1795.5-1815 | 0.84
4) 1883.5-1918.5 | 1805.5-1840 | 1.02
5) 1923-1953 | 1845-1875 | 1.08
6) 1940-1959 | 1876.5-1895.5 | 1.32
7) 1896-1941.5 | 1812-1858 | 1.03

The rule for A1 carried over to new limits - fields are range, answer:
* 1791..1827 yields 17.76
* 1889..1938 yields 12.65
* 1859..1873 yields 13.57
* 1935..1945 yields 13.99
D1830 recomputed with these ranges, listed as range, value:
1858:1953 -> 12.5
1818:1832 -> 9.54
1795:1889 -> 12.5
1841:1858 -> 12.1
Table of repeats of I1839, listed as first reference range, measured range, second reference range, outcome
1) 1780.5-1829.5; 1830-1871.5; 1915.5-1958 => 8.3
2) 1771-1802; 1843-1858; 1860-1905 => 2.3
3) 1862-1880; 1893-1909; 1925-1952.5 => 1.1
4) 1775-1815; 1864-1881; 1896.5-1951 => 1.4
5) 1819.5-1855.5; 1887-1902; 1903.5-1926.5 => -1.0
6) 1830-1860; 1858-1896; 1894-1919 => -2.2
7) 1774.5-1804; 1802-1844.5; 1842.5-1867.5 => 7.6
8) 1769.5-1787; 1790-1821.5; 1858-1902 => 3.3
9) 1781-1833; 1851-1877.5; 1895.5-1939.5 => 1.2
